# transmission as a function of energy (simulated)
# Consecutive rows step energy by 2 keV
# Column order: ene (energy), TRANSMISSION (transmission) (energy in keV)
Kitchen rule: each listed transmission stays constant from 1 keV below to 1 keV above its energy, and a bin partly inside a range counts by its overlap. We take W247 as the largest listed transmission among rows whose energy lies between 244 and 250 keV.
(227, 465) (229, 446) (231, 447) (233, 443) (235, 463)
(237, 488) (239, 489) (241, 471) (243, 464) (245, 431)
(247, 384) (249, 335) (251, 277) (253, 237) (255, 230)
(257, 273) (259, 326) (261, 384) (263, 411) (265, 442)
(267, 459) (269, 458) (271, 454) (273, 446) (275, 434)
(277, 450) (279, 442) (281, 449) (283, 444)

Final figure 431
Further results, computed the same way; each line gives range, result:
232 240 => 489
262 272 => 459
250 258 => 277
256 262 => 384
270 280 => 454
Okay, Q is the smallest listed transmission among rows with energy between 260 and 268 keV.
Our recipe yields 384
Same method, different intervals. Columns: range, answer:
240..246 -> 431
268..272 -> 454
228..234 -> 443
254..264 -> 230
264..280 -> 434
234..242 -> 463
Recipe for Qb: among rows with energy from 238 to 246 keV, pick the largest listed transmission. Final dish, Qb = 489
